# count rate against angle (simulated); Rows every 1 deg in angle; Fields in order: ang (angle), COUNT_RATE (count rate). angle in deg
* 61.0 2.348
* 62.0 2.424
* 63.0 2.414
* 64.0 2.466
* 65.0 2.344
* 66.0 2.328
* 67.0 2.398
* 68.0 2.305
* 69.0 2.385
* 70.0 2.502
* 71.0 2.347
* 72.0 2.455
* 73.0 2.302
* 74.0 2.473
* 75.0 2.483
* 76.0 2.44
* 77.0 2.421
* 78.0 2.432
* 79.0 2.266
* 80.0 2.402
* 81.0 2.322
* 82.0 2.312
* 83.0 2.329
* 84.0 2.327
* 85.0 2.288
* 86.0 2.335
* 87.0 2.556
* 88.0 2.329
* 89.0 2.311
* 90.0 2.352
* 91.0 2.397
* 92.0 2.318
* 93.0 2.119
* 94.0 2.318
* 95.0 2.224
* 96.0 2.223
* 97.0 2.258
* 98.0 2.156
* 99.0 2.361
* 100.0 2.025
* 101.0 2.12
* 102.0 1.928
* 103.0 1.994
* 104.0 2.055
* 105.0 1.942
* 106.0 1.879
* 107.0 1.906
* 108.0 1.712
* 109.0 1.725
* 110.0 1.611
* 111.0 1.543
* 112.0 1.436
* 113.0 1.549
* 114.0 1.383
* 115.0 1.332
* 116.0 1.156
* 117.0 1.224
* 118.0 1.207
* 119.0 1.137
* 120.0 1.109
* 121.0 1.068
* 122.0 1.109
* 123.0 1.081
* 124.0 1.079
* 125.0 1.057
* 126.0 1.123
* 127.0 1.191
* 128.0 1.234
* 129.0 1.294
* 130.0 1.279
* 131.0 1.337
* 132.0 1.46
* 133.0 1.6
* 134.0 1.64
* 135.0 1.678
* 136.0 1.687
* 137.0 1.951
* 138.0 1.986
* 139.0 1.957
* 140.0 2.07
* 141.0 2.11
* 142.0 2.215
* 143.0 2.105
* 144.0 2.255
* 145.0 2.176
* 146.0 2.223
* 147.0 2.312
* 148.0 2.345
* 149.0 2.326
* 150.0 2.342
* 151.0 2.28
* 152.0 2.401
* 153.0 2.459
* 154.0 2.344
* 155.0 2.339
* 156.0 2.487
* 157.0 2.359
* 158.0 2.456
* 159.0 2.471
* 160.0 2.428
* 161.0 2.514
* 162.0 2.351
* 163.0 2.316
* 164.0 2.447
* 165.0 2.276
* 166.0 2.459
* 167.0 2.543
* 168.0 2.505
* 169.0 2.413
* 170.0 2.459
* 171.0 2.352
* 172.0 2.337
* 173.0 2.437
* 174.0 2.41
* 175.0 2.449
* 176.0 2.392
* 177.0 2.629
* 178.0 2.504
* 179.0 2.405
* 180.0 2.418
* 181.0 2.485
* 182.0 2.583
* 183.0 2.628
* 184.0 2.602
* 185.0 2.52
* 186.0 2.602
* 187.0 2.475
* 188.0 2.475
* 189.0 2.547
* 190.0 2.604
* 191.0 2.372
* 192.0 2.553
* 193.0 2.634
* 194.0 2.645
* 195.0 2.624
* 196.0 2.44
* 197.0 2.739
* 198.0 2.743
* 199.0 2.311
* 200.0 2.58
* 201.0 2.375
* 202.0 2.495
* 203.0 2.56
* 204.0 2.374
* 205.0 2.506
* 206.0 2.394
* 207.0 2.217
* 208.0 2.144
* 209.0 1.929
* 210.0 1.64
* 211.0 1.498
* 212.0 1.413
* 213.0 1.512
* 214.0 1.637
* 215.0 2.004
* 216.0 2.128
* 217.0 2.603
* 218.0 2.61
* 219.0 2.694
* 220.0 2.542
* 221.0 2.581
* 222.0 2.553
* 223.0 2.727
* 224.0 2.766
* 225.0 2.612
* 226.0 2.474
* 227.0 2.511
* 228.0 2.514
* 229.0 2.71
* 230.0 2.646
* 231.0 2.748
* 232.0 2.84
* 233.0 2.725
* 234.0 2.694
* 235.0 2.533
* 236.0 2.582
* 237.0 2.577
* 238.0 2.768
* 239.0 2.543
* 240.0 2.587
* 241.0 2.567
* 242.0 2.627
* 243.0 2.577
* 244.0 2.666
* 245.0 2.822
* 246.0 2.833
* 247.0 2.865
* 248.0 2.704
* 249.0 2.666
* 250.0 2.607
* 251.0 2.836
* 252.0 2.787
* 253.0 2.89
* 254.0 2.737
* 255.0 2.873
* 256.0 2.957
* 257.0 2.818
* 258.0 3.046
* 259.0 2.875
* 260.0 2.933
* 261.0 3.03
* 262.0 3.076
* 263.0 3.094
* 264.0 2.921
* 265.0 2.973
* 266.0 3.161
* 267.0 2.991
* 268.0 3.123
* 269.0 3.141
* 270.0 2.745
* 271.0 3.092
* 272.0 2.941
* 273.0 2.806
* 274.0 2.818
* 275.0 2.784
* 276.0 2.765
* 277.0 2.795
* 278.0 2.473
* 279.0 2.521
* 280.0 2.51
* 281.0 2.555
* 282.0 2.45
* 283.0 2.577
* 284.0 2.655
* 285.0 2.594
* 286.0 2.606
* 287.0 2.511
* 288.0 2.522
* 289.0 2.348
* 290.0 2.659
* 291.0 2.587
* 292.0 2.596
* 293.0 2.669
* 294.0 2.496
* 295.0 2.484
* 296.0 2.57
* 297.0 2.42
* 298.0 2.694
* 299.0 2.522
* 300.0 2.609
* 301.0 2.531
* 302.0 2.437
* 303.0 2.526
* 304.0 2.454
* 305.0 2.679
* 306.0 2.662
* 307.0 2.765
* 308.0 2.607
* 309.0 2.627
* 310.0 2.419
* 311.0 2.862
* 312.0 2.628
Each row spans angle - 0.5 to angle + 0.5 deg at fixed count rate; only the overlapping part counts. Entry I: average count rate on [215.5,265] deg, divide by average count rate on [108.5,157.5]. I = 1.58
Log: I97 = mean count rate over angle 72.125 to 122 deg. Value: 2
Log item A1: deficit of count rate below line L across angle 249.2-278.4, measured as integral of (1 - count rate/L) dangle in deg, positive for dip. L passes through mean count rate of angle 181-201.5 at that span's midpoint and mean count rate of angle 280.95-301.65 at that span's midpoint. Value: -3.9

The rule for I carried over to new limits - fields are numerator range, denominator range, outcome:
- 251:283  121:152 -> 1.63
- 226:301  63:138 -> 1.42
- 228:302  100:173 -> 1.44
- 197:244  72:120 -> 1.19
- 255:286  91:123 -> 1.63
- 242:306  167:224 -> 1.14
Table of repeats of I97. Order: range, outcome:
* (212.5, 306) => 2.66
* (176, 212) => 2.42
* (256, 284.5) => 2.85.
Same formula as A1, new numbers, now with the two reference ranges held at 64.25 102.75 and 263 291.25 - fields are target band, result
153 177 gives 0.75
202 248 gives 3.20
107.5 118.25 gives 4.21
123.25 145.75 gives 7.18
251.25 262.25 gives -0.84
